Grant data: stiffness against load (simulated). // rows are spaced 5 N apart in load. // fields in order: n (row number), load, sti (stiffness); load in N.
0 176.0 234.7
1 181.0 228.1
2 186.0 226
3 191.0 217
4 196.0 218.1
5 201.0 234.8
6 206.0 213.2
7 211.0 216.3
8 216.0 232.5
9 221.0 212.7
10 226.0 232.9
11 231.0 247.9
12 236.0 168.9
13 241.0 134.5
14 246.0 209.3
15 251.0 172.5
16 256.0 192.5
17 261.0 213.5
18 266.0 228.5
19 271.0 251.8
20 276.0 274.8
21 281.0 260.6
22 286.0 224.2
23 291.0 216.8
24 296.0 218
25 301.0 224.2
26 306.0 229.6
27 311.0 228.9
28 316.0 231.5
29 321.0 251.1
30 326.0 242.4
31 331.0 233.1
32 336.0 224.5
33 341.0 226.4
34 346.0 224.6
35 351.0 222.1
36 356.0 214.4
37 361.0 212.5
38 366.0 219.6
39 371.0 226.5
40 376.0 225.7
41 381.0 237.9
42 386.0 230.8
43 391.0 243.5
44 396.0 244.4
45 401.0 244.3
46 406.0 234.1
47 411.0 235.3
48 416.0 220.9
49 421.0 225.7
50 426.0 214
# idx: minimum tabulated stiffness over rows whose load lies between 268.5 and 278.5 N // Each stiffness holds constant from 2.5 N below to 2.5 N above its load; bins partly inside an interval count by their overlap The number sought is 251.8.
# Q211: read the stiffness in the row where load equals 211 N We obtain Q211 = 216.3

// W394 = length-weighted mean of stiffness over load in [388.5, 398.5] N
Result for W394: 244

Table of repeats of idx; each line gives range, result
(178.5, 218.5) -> 213.2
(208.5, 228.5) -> 212.7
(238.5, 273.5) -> 134.5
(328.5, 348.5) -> 224.5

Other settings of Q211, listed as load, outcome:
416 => 220.9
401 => 244.3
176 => 234.7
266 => 228.5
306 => 229.6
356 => 214.4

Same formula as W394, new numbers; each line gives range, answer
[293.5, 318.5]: 226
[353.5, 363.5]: 213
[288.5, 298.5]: 217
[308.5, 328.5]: 238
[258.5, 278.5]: 242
